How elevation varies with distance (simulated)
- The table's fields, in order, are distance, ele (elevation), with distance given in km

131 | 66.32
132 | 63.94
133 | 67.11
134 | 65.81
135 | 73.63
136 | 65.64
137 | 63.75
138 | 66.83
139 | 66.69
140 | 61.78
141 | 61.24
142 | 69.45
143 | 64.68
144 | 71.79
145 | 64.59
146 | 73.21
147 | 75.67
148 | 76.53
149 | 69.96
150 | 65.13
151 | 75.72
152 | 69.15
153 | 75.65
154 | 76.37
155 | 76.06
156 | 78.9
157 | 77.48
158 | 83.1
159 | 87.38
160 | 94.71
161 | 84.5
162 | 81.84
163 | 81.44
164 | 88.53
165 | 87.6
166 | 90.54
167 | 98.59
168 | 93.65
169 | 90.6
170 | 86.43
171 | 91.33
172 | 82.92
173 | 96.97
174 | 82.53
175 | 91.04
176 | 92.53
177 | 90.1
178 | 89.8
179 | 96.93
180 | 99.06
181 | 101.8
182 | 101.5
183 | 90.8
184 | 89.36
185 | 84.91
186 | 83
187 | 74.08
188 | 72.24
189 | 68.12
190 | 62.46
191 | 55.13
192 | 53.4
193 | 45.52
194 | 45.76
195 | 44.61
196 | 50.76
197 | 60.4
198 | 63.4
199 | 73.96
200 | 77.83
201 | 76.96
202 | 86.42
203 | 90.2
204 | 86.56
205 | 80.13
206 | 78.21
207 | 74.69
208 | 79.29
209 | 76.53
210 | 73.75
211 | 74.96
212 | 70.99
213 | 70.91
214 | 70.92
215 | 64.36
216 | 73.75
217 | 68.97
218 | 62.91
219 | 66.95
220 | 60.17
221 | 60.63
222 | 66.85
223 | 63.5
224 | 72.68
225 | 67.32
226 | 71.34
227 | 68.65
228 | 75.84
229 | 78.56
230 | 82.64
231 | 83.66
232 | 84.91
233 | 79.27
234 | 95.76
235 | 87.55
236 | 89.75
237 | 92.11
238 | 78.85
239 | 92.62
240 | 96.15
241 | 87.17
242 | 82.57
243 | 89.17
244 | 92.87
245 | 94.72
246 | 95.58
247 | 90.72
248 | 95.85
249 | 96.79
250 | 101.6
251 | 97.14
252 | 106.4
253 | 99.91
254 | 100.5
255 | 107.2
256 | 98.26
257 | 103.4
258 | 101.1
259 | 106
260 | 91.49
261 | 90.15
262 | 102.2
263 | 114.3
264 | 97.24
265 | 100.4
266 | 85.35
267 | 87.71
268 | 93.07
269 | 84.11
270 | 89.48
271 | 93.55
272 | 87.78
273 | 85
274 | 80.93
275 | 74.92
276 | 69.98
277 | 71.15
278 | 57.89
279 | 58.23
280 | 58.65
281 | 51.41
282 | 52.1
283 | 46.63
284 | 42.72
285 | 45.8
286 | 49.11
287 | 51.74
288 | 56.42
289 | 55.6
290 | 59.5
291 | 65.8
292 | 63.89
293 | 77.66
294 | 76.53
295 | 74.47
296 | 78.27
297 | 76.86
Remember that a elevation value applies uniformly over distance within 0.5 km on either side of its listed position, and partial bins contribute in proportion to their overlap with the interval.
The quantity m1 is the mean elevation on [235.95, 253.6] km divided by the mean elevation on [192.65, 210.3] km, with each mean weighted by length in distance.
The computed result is 1.33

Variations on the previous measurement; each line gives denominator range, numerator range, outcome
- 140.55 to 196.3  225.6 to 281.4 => 1.12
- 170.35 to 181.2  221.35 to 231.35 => 0.79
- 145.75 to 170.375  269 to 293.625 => 0.79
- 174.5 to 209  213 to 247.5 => 1.03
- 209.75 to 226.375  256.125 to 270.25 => 1.41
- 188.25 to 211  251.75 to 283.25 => 1.25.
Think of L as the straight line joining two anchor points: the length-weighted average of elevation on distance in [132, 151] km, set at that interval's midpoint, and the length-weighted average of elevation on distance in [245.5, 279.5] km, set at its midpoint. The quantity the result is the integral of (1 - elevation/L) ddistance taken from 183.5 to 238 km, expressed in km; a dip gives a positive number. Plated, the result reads 6.1 km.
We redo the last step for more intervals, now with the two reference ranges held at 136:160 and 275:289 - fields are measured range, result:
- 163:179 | -4.8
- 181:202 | -1.0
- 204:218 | -2.0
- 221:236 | -3.6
